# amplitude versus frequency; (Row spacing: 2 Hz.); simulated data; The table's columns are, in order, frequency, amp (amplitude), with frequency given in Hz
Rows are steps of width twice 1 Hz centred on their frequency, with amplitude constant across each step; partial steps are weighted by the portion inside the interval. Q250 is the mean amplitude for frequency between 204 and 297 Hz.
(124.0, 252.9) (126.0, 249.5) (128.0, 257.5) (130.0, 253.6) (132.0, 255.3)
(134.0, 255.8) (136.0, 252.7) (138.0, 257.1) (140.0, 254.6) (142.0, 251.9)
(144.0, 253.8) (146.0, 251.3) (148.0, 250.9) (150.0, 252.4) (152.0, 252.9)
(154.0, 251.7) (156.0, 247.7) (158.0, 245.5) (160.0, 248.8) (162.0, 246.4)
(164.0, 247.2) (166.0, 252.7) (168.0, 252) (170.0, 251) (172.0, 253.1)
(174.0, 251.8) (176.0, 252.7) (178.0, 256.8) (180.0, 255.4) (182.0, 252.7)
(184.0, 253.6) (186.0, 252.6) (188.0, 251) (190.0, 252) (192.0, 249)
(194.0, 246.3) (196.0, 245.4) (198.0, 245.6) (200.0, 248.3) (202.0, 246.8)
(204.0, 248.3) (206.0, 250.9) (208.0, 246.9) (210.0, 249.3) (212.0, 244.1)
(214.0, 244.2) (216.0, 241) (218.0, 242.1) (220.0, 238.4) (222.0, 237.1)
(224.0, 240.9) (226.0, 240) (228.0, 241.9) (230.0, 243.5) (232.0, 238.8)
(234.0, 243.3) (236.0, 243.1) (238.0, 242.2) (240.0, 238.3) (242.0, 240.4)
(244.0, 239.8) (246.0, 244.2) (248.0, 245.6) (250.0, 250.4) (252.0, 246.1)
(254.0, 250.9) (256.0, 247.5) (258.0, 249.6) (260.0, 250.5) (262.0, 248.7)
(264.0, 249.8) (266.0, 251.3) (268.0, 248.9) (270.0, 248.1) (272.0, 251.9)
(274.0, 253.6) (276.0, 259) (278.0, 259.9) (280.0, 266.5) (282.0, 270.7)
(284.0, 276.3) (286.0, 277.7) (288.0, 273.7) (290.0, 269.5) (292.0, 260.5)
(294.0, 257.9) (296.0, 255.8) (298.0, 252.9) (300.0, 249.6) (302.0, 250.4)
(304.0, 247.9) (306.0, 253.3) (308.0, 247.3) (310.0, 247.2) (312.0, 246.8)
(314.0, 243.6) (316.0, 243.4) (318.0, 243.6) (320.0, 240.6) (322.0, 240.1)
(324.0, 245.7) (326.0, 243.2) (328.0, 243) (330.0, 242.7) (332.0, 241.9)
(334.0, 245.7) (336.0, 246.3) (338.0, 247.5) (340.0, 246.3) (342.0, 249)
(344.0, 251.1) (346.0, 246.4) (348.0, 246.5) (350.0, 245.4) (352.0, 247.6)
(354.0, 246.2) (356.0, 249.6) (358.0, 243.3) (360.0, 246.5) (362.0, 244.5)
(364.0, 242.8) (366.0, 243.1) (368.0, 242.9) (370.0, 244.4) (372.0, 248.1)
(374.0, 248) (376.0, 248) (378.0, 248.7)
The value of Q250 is 250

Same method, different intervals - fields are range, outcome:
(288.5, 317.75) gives 252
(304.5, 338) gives 245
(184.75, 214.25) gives 248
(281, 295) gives 269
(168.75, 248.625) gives 246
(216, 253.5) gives 242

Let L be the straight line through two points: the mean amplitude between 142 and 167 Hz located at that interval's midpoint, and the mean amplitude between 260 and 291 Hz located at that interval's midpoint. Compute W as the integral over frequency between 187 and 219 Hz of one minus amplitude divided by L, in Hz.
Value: 0.9 Hz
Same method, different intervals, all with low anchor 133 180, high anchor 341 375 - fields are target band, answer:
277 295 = -1.4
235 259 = 0.4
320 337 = 0.2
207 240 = 1.0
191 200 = 0.1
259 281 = -0.4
